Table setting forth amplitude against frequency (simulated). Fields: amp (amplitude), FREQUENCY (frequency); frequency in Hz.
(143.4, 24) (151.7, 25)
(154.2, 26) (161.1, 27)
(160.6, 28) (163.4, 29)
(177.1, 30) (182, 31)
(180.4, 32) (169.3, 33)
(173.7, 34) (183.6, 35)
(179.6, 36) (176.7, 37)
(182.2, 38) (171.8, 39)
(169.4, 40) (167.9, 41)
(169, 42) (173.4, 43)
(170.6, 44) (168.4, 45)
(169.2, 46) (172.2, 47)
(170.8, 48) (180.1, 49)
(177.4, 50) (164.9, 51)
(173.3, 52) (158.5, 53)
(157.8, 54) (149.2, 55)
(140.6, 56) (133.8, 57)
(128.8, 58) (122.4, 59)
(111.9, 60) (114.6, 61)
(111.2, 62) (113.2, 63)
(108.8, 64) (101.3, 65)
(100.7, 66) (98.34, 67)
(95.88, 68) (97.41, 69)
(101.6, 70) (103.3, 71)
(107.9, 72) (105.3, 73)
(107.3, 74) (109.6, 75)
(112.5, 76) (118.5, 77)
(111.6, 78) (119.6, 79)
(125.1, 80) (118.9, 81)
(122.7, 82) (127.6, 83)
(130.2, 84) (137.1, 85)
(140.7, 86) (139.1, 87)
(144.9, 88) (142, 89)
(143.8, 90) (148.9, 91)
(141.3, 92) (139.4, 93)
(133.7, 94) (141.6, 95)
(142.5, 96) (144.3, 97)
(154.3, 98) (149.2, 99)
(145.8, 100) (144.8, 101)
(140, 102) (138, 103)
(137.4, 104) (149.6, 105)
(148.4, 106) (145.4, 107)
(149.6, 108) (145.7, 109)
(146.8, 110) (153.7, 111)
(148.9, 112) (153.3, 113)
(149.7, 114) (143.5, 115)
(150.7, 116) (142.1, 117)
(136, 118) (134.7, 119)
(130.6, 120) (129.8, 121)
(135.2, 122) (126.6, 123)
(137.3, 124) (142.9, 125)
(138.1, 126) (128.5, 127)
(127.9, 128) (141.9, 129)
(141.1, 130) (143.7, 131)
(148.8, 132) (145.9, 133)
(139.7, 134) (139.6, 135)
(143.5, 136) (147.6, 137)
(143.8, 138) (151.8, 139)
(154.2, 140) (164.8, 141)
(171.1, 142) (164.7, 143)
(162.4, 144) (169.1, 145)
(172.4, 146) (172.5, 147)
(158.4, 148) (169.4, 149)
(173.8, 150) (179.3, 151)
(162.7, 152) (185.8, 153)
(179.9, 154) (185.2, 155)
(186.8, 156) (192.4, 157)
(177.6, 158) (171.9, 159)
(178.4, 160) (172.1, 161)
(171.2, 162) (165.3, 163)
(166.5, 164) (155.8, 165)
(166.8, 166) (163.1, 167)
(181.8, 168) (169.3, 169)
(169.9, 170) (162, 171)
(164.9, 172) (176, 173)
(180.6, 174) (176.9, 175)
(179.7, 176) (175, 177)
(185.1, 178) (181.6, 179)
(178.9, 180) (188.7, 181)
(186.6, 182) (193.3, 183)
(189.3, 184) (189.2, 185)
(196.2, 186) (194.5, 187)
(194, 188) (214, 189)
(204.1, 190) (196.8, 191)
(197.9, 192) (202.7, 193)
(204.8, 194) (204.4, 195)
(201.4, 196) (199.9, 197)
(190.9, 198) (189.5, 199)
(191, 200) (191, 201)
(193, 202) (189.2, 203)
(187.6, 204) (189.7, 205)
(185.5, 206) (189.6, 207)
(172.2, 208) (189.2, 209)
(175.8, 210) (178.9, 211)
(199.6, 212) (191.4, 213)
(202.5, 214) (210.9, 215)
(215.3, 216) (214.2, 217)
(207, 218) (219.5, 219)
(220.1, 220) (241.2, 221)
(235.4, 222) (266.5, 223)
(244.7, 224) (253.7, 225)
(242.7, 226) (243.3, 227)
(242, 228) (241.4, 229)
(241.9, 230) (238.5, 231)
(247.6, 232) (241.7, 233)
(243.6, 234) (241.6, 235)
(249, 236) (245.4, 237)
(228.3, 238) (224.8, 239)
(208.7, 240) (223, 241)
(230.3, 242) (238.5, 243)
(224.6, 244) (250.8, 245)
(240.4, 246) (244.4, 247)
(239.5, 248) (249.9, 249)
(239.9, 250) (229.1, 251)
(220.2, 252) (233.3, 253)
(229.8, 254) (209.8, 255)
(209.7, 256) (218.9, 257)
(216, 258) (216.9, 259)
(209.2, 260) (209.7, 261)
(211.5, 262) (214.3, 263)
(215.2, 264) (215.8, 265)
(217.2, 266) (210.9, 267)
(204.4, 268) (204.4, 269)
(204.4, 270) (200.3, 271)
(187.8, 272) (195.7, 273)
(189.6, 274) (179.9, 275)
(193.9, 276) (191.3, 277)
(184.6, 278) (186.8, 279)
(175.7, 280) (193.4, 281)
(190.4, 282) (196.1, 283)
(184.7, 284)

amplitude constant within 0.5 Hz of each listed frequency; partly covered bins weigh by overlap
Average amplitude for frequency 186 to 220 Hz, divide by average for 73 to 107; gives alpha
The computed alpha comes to 1.46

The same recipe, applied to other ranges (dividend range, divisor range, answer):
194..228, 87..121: 1.44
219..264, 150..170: 1.34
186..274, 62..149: 1.58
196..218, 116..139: 1.39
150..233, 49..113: 1.48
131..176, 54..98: 1.35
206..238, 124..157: 1.42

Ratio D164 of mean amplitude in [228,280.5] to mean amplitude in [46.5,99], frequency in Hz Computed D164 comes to 1.68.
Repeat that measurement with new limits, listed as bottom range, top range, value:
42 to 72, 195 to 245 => 1.59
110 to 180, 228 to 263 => 1.45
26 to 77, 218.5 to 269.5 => 1.58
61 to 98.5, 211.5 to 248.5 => 1.89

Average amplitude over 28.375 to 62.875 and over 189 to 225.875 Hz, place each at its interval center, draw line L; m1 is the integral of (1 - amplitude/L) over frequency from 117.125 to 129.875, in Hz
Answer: 3.3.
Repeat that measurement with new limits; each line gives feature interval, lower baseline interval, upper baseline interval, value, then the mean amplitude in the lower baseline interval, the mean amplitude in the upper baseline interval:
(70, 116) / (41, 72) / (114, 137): 1.03 Hz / 138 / 139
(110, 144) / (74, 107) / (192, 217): 2.18 Hz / 135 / 194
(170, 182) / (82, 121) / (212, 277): 0.49 Hz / 143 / 224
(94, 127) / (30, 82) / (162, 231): 4.12 Hz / 142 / 197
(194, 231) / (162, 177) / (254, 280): -4.96 Hz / 170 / 204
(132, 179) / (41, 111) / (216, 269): 3.39 Hz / 136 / 230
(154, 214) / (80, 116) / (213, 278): 1.47 Hz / 142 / 223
